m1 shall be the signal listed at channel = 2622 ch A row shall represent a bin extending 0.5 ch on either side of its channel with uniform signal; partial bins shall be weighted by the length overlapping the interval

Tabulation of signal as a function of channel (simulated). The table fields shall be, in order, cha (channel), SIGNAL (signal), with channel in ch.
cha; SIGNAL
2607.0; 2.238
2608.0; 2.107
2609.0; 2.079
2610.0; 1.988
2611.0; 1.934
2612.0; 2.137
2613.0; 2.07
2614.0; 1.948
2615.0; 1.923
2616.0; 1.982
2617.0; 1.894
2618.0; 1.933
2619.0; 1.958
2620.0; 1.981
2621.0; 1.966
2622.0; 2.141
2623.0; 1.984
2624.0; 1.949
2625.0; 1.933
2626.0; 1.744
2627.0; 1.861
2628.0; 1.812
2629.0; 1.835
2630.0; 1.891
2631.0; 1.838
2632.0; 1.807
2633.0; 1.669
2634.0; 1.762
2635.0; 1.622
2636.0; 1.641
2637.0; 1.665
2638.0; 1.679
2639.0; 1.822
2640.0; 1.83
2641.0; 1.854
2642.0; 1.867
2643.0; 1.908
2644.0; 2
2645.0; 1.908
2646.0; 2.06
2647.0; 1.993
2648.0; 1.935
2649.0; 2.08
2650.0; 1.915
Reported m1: 2.141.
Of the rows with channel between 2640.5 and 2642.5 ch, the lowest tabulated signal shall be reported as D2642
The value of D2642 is 1.854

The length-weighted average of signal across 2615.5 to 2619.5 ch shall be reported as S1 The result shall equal 1.94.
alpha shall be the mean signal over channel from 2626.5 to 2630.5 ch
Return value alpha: 1.85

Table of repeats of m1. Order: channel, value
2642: 1.867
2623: 1.984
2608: 2.107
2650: 1.915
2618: 1.933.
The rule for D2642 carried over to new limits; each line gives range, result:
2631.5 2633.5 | 1.669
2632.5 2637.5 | 1.622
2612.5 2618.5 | 1.894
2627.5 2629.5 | 1.812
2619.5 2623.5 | 1.966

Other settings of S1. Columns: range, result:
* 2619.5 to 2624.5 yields 2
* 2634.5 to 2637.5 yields 1.64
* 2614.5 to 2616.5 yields 1.95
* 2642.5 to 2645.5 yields 1.94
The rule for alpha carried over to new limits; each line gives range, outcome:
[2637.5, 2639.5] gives 1.75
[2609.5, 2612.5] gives 2.02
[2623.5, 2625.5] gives 1.94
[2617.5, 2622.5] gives 2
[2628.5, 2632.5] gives 1.84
